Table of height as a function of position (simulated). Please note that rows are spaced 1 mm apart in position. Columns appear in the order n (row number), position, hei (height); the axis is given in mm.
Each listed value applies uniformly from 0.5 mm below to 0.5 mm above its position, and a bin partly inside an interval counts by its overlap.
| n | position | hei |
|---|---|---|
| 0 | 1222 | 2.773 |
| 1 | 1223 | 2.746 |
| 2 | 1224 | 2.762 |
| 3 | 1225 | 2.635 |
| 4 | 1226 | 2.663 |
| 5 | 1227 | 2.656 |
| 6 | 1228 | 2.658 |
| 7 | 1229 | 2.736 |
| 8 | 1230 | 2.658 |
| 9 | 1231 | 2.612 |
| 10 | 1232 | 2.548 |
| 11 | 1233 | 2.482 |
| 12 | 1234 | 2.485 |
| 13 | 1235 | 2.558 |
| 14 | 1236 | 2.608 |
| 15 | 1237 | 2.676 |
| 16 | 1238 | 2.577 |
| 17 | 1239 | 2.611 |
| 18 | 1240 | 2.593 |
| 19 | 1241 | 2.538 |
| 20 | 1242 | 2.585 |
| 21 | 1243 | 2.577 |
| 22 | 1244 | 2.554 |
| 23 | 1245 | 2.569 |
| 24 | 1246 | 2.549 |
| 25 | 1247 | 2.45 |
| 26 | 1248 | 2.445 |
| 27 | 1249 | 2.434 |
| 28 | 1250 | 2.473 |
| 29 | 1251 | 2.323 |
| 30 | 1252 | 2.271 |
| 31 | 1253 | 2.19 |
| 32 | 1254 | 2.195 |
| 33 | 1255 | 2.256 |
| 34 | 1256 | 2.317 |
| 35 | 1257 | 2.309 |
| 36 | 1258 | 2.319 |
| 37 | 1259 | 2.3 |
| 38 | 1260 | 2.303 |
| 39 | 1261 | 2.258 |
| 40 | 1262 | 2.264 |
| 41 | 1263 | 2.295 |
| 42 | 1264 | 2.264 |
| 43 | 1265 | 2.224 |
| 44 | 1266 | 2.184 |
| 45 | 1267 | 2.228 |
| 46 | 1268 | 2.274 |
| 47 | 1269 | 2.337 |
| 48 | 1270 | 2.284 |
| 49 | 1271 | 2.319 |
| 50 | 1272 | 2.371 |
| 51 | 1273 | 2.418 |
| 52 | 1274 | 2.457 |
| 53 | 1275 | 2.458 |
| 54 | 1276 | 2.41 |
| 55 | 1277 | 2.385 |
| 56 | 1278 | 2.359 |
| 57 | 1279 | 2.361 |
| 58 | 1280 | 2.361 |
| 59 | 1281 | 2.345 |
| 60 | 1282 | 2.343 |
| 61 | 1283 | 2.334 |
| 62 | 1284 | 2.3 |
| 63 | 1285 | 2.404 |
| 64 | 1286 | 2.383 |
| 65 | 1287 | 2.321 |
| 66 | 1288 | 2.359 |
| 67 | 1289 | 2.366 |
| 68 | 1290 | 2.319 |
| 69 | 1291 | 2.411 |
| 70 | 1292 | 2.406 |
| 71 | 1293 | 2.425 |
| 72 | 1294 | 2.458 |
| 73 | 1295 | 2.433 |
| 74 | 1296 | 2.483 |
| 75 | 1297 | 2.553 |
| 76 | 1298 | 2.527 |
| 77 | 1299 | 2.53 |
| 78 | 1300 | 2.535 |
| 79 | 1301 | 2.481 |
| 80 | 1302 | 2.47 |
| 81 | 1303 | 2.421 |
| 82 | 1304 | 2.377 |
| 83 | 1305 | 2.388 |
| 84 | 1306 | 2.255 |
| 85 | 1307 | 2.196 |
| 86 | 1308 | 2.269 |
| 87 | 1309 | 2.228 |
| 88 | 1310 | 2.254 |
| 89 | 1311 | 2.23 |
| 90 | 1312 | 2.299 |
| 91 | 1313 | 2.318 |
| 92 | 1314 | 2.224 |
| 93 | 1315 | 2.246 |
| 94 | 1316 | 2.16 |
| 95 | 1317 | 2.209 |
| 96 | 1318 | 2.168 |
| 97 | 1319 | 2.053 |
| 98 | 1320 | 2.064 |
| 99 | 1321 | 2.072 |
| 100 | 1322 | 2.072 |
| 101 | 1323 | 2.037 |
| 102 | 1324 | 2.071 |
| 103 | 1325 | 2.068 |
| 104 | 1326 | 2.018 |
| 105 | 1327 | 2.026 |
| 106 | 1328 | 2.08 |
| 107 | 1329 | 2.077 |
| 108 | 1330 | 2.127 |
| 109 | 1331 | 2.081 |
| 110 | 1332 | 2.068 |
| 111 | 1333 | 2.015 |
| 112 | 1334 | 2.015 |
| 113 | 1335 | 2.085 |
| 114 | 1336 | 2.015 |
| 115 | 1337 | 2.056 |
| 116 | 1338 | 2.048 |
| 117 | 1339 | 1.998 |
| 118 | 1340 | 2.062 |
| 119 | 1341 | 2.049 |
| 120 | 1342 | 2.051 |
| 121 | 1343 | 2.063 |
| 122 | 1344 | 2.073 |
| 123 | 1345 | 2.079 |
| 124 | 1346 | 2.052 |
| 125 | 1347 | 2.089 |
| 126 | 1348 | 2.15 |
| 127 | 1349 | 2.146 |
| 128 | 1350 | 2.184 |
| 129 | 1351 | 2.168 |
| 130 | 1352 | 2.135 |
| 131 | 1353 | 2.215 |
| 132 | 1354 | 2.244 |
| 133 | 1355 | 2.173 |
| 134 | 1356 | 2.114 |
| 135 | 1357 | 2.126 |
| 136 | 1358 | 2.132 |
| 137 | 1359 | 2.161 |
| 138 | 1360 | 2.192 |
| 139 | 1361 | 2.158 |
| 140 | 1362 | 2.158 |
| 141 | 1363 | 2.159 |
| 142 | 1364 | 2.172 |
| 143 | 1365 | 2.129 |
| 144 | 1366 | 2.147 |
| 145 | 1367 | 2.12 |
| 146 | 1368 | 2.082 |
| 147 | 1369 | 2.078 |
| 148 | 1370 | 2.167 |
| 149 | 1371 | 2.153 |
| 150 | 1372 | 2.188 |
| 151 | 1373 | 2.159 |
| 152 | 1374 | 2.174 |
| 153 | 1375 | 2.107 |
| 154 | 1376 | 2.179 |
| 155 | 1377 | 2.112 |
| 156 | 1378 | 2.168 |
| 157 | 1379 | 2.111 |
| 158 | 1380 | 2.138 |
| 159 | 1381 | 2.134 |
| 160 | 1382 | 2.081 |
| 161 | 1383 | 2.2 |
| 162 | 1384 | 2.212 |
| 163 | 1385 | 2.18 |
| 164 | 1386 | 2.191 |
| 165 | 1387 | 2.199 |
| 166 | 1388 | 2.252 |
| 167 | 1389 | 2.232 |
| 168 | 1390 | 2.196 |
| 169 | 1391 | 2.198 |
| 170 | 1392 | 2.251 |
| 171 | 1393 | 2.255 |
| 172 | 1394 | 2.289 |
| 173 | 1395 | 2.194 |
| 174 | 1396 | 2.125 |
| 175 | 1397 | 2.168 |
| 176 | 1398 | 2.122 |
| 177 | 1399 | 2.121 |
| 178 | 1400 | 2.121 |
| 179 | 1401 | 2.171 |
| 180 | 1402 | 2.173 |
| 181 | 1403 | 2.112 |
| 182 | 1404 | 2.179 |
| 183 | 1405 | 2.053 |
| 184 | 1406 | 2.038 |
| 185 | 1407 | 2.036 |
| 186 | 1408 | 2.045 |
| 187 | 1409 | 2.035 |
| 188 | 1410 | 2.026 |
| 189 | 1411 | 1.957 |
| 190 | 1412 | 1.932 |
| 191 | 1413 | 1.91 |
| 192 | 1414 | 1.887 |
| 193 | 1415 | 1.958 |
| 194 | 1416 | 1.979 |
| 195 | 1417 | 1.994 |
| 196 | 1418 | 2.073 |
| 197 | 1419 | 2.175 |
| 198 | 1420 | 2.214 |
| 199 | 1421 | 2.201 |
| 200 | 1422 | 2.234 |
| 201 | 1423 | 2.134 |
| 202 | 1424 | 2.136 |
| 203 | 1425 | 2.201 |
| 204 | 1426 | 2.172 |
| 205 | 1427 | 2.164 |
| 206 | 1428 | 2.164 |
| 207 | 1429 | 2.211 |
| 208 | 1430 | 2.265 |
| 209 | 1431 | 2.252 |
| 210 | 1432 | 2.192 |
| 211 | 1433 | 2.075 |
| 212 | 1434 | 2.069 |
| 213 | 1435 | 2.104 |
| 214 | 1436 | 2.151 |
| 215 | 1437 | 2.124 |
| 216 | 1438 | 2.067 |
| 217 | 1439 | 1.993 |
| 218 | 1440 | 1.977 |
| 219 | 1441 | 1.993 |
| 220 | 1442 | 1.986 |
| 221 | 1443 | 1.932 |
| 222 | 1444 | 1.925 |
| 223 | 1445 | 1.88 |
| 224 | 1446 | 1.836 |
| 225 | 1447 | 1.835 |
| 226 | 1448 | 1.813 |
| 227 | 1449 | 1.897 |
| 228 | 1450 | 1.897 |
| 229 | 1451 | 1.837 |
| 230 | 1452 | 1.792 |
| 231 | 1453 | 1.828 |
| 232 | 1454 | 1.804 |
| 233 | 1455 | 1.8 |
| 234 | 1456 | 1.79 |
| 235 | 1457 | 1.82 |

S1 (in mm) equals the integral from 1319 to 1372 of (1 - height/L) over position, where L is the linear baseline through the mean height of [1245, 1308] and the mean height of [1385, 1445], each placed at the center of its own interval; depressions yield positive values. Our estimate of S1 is 3.2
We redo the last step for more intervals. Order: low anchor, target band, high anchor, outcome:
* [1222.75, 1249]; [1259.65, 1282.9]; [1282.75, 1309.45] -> 1.40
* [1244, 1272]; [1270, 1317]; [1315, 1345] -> -3.55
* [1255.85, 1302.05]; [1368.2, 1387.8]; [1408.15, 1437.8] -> 0.27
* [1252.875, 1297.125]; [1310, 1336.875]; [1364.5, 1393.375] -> 1.73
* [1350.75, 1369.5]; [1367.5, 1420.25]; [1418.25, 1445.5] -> 0.24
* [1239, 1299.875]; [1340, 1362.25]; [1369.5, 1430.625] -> 0.97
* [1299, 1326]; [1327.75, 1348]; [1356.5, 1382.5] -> 1.24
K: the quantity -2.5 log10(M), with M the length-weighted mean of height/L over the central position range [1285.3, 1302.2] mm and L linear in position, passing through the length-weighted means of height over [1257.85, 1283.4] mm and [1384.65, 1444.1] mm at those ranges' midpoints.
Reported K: -0.07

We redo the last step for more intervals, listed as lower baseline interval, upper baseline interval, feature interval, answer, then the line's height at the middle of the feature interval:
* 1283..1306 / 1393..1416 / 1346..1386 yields 0.02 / 2.2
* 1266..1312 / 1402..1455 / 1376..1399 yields -0.02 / 2.13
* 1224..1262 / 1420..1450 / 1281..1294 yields 0.01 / 2.39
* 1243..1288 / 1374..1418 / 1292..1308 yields -0.07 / 2.29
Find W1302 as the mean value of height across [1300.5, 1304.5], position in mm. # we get 2.44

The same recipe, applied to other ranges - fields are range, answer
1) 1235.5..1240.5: 2.61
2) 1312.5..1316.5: 2.24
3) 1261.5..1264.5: 2.27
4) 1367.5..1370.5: 2.11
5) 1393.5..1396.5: 2.2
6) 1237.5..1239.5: 2.59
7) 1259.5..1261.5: 2.28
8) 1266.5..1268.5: 2.25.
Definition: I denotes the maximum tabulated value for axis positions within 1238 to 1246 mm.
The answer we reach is 2.611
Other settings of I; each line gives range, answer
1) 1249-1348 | 2.553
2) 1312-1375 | 2.318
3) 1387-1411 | 2.289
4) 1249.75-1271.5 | 2.473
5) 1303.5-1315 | 2.388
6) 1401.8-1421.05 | 2.214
